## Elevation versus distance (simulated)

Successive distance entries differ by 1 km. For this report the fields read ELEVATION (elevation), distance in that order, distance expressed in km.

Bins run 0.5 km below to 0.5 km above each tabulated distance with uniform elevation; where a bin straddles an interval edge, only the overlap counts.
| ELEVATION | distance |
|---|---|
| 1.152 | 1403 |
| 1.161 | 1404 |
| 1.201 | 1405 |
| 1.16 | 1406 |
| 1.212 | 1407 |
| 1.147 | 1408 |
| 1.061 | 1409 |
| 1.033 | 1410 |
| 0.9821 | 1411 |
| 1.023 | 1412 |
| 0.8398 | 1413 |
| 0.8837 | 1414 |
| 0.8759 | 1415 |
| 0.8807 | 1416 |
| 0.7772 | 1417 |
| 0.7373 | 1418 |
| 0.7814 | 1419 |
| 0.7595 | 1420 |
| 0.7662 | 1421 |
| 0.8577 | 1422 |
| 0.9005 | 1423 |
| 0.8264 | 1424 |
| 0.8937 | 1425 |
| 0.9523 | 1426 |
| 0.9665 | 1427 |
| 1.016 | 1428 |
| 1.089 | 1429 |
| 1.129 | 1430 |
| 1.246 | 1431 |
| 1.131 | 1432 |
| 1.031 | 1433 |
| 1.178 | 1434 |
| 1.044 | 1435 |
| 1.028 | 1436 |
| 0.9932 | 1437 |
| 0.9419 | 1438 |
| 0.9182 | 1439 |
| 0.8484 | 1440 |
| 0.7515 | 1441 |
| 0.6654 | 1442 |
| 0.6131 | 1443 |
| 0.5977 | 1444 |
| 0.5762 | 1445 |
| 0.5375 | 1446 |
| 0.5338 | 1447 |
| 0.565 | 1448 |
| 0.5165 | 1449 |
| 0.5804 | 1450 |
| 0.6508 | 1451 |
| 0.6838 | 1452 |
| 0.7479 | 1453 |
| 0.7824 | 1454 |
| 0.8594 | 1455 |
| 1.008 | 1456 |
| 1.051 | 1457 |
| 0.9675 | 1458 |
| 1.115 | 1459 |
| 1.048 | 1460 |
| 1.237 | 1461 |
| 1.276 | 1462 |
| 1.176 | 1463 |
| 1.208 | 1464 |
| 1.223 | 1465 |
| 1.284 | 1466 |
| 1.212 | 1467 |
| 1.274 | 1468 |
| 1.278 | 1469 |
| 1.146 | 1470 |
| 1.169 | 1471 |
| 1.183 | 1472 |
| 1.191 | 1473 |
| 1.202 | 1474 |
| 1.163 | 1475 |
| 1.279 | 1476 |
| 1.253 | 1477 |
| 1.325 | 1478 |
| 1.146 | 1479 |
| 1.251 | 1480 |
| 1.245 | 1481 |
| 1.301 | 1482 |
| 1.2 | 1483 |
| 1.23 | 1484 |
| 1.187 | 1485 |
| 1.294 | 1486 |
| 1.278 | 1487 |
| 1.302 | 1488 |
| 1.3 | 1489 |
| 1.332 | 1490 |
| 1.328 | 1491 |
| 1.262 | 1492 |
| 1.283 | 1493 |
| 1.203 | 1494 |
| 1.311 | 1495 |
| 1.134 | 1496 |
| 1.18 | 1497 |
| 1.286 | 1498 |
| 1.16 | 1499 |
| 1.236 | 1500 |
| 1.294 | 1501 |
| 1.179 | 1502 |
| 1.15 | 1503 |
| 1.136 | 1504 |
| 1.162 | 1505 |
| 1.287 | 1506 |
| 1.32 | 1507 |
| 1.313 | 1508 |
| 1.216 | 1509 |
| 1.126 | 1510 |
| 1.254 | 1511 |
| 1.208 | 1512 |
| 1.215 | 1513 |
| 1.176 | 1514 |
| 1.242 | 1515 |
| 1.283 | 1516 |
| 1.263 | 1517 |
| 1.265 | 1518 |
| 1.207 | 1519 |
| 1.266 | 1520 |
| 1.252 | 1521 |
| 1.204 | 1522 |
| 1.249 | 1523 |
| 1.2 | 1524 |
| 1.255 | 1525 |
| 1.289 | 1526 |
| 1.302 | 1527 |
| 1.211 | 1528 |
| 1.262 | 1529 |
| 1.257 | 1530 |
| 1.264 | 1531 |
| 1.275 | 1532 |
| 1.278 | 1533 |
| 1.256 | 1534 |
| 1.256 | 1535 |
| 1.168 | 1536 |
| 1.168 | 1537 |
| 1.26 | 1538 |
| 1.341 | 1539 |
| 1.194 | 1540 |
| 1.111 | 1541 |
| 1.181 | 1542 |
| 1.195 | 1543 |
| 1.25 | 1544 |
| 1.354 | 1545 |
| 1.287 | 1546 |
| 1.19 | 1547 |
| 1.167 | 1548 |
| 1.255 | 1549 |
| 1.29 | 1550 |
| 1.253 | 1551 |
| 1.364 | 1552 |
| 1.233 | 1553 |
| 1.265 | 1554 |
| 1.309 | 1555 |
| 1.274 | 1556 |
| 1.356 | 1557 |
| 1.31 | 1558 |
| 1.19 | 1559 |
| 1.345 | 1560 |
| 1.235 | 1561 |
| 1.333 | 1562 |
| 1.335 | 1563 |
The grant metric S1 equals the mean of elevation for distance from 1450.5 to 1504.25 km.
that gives 1.17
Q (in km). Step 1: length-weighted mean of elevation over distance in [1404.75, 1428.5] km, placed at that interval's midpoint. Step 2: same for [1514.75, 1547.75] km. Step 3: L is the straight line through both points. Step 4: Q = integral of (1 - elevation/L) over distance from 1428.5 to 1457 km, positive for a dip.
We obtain 4.77 km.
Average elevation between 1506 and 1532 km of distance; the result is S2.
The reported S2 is 1.25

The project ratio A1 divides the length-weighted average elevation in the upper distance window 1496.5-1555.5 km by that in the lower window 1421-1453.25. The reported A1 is 1.5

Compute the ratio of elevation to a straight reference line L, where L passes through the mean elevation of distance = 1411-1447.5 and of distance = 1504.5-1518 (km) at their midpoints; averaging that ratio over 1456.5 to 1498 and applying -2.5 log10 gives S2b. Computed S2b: -0.125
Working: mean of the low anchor 0.879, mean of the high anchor 1.24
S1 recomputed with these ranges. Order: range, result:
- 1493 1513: 1.22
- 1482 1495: 1.27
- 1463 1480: 1.22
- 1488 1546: 1.24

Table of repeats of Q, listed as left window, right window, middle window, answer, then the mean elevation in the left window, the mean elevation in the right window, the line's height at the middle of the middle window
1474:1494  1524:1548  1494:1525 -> 0.6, 1.26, 1.24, 1.25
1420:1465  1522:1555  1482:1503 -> -3.3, 0.9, 1.25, 1.08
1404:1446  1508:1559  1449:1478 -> -0.8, 0.932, 1.25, 1.04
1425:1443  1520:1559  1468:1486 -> -2.2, 0.982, 1.25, 1.09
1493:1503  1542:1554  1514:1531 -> -0.2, 1.22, 1.26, 1.24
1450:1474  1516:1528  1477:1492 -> -1.7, 1.07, 1.25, 1.14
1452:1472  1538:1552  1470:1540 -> -3.9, 1.1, 1.24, 1.17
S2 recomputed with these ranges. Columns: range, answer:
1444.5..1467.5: 0.906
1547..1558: 1.27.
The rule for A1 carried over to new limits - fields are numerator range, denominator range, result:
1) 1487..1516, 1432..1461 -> 1.49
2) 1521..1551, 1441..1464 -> 1.52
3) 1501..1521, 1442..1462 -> 1.57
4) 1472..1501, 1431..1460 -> 1.50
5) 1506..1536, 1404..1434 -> 1.27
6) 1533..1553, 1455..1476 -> 1.06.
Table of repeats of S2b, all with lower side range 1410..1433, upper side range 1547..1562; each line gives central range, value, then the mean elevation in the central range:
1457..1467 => -0.13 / 1.17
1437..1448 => 0.36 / 0.706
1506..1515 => -0.07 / 1.23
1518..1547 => -0.02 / 1.24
